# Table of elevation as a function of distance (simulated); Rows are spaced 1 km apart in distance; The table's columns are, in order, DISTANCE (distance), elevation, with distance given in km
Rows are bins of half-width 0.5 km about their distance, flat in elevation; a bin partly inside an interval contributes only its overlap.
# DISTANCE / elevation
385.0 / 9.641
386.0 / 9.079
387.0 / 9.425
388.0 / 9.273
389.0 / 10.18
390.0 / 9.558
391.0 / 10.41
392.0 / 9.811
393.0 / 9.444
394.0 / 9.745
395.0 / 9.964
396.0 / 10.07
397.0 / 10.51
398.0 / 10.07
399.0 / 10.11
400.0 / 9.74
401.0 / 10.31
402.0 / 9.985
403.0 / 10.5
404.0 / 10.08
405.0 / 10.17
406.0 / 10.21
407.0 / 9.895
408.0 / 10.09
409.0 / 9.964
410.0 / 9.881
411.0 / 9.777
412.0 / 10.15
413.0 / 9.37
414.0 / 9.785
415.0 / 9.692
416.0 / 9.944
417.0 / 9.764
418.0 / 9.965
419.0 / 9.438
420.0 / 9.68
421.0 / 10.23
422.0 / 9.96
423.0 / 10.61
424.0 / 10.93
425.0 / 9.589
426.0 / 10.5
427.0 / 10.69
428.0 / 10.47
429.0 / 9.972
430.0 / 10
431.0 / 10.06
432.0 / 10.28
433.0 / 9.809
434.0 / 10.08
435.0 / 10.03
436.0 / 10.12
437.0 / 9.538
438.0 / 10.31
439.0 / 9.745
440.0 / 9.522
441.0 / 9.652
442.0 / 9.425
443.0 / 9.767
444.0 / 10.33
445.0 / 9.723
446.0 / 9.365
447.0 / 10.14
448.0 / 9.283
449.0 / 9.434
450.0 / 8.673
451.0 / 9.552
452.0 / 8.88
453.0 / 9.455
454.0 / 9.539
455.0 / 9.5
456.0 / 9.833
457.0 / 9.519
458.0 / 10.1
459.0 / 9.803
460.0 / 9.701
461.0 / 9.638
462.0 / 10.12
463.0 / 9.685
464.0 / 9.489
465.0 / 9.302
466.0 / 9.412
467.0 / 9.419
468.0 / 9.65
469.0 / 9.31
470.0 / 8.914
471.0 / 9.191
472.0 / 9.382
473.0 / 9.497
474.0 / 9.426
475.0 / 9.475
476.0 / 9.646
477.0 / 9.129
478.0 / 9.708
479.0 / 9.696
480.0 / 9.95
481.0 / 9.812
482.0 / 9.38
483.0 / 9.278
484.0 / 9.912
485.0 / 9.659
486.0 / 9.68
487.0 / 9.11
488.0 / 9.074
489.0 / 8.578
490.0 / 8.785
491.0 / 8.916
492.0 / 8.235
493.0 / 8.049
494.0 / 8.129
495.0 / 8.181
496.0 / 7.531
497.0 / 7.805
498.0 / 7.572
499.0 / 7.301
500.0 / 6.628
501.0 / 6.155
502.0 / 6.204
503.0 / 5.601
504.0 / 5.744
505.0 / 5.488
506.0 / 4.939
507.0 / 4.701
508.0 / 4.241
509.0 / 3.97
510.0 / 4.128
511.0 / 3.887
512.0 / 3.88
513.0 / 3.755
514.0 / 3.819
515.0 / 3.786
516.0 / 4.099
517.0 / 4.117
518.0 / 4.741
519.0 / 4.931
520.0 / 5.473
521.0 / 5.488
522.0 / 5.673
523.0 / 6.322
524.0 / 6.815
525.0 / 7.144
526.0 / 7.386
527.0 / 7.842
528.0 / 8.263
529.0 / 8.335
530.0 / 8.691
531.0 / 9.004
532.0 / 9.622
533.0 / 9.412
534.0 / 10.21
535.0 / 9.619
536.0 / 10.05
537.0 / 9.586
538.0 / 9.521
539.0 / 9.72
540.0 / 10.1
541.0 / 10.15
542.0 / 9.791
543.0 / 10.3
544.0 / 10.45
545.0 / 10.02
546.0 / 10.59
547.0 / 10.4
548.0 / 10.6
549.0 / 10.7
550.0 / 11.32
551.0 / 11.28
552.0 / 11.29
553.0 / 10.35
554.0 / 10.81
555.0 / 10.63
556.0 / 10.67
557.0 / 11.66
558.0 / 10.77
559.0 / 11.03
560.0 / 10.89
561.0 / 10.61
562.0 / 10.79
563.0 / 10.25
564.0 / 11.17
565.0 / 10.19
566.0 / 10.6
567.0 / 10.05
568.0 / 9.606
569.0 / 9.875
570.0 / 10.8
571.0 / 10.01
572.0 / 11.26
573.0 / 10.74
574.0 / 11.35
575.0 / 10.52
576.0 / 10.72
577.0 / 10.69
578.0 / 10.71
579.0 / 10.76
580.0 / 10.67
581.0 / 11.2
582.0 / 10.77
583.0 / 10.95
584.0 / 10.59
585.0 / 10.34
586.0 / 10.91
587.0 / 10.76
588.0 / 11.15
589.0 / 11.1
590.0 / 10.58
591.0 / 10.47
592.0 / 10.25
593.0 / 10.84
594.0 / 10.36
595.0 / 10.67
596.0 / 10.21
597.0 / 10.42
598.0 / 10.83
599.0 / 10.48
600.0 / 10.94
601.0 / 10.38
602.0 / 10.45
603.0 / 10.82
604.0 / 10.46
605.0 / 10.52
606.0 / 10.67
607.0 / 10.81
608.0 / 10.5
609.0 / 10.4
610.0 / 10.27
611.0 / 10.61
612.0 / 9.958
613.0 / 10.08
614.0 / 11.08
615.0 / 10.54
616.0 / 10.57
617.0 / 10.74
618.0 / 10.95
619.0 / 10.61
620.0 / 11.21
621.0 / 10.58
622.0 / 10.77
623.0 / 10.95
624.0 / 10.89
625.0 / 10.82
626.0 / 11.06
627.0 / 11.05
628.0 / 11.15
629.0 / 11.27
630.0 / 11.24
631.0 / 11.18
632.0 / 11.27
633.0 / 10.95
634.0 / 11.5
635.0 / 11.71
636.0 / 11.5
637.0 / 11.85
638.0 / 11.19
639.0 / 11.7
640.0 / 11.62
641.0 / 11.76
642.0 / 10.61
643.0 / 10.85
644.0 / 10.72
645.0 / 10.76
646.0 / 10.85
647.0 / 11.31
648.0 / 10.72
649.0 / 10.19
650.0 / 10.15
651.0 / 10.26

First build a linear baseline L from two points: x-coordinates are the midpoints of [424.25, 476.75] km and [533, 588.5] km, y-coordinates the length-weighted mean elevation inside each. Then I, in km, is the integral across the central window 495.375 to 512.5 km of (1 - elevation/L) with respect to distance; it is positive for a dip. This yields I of 7.5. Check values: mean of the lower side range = 9.69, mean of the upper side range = 10.5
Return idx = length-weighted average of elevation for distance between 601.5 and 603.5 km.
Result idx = 10.6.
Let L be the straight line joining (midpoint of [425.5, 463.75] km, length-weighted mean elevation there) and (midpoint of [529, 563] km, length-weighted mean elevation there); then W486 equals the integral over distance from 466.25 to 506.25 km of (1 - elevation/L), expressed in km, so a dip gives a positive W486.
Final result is 6.0 km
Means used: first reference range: 9.79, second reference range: 10.3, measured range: 8.48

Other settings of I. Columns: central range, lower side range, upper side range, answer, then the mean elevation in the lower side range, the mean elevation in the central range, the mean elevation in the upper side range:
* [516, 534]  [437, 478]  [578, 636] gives 5.5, 9.55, 7.02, 10.8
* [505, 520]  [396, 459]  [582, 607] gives 8.7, 9.9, 4.3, 10.6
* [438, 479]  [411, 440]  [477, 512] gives -3.5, 10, 9.54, 7.5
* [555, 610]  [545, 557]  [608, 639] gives 1.0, 10.8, 10.6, 10.9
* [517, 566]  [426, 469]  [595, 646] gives 4.8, 9.74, 9.35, 10.9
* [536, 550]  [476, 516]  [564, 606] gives -1.8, 7.18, 10.2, 10.6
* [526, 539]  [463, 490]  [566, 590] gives 1.3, 9.42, 9.13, 10.7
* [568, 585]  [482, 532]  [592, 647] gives -2.6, 6.73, 10.7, 10.9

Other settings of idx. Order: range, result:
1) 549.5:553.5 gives 11.1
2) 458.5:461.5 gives 9.71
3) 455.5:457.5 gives 9.68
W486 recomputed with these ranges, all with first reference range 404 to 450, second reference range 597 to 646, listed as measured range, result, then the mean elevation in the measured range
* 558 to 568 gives 0.02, 10.6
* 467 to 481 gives 0.95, 9.47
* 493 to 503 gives 2.96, 7.23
